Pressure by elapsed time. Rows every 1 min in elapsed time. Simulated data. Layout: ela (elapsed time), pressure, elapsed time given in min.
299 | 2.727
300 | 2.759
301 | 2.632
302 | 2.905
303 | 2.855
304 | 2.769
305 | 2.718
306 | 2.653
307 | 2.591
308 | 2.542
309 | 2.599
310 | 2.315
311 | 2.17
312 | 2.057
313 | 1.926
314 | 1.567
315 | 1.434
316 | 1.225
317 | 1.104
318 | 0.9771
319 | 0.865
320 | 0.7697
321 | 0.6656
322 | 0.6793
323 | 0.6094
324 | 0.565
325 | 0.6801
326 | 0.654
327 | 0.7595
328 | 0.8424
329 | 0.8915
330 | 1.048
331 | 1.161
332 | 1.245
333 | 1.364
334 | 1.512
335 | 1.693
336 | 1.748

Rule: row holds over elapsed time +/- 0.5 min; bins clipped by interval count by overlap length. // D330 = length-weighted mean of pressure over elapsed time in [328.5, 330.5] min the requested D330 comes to 0.97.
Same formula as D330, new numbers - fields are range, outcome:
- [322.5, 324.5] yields 0.587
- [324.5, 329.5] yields 0.766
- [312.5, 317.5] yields 1.45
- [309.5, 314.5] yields 2.01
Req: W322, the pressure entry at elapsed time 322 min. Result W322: 0.6793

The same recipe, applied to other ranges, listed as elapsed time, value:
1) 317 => 1.104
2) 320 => 0.7697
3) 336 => 1.748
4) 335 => 1.693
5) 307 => 2.591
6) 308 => 2.542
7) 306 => 2.653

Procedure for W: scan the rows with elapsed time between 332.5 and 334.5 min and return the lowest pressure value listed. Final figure 1.364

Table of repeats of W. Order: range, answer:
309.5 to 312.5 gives 2.057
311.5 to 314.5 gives 1.567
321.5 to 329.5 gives 0.565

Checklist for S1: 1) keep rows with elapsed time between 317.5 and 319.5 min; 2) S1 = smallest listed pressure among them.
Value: 0.865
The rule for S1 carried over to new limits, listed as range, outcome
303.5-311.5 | 2.17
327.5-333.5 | 0.8424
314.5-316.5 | 1.225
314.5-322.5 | 0.6656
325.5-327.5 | 0.654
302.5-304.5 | 2.769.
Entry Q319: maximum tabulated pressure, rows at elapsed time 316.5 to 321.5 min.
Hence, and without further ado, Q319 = 1.104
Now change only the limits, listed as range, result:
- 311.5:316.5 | 2.057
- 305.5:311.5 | 2.653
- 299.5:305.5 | 2.905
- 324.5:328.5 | 0.8424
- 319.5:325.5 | 0.7697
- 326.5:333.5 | 1.364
